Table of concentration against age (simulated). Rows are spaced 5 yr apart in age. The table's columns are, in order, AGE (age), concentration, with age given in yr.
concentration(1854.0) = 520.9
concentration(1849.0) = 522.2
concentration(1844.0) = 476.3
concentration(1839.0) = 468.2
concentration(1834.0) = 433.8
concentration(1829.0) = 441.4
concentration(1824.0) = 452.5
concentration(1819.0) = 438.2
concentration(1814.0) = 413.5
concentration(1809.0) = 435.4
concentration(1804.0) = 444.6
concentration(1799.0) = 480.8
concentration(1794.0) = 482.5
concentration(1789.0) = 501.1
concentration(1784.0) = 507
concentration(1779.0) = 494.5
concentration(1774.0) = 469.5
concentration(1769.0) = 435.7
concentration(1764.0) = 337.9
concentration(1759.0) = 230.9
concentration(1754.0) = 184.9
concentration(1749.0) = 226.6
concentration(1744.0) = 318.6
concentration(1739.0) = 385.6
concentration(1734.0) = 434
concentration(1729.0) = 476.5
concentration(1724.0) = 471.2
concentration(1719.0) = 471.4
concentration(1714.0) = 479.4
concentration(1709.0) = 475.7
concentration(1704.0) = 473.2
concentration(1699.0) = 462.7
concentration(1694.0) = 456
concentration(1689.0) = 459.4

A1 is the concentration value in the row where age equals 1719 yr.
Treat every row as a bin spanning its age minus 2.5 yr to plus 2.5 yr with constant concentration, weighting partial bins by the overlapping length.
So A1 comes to 471.4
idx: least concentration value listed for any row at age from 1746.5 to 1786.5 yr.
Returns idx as 184.9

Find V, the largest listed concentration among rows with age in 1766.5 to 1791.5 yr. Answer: 507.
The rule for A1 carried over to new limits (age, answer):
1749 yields 226.6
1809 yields 435.4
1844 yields 476.3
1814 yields 413.5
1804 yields 444.6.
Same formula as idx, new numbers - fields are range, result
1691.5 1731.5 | 456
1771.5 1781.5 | 469.5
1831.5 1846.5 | 433.8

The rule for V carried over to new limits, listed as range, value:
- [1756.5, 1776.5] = 469.5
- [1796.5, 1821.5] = 480.8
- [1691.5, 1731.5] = 479.4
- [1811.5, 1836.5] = 452.5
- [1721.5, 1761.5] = 476.5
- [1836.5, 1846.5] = 476.3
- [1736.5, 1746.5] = 385.6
